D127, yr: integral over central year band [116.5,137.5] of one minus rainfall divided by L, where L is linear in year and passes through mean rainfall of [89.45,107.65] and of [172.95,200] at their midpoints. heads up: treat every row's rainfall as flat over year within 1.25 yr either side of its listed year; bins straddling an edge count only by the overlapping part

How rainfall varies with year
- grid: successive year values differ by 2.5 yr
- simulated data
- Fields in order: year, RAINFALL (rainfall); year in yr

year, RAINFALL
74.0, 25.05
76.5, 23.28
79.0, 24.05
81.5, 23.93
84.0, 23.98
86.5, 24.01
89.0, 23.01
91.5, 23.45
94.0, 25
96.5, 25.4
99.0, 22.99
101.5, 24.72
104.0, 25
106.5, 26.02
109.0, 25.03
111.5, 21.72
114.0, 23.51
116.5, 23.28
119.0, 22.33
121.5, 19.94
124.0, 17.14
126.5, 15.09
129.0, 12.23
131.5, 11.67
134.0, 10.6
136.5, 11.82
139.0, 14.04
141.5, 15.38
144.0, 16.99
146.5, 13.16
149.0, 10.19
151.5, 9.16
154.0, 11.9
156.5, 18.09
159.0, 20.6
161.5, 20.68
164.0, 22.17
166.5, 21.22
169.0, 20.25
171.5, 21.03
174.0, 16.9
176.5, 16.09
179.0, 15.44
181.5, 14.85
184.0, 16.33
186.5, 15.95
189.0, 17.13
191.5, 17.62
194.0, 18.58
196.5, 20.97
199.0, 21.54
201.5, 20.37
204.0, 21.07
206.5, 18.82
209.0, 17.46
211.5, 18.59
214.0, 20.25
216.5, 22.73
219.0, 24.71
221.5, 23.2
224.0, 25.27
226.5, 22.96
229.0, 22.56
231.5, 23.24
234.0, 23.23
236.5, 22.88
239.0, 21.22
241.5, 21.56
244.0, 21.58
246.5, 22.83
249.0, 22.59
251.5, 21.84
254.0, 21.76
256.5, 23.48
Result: 6.33 yr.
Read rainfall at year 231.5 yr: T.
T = 23.24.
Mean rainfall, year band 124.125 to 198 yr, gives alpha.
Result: 16.1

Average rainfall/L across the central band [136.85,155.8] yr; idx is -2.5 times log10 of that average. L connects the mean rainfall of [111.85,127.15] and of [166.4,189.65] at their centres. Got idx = 0.41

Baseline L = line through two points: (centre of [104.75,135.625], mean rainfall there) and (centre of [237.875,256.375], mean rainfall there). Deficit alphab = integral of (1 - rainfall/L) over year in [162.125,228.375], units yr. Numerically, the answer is 3.5 yr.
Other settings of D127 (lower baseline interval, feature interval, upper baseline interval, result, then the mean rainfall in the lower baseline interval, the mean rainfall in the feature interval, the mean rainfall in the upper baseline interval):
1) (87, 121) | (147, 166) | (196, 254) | 5.6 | 23.9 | 16.2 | 21.8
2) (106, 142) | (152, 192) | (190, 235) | 4.0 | 17.9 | 17.7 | 21.3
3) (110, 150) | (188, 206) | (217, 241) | 1.2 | 16.3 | 19.6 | 23.2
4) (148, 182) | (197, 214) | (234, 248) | 0.0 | 17.1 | 19.7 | 22.1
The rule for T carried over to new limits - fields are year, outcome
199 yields 21.54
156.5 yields 18.09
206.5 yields 18.82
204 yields 21.07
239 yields 21.22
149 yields 10.19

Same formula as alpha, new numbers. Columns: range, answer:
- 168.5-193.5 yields 17.1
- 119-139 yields 14.6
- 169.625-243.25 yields 20.1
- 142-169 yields 16.6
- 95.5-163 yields 18.1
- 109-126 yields 21.3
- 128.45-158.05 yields 13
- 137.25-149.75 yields 14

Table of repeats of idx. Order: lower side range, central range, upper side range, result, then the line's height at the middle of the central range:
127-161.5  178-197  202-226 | 0.10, 18.5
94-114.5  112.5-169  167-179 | 0.27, 21.2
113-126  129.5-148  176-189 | 0.40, 19.3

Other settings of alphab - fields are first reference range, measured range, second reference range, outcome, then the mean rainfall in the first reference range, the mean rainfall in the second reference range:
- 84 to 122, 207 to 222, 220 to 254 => 1.3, 23.8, 22.7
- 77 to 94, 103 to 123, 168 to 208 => -0.8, 23.8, 18.3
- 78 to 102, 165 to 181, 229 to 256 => 3.3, 24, 22.3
